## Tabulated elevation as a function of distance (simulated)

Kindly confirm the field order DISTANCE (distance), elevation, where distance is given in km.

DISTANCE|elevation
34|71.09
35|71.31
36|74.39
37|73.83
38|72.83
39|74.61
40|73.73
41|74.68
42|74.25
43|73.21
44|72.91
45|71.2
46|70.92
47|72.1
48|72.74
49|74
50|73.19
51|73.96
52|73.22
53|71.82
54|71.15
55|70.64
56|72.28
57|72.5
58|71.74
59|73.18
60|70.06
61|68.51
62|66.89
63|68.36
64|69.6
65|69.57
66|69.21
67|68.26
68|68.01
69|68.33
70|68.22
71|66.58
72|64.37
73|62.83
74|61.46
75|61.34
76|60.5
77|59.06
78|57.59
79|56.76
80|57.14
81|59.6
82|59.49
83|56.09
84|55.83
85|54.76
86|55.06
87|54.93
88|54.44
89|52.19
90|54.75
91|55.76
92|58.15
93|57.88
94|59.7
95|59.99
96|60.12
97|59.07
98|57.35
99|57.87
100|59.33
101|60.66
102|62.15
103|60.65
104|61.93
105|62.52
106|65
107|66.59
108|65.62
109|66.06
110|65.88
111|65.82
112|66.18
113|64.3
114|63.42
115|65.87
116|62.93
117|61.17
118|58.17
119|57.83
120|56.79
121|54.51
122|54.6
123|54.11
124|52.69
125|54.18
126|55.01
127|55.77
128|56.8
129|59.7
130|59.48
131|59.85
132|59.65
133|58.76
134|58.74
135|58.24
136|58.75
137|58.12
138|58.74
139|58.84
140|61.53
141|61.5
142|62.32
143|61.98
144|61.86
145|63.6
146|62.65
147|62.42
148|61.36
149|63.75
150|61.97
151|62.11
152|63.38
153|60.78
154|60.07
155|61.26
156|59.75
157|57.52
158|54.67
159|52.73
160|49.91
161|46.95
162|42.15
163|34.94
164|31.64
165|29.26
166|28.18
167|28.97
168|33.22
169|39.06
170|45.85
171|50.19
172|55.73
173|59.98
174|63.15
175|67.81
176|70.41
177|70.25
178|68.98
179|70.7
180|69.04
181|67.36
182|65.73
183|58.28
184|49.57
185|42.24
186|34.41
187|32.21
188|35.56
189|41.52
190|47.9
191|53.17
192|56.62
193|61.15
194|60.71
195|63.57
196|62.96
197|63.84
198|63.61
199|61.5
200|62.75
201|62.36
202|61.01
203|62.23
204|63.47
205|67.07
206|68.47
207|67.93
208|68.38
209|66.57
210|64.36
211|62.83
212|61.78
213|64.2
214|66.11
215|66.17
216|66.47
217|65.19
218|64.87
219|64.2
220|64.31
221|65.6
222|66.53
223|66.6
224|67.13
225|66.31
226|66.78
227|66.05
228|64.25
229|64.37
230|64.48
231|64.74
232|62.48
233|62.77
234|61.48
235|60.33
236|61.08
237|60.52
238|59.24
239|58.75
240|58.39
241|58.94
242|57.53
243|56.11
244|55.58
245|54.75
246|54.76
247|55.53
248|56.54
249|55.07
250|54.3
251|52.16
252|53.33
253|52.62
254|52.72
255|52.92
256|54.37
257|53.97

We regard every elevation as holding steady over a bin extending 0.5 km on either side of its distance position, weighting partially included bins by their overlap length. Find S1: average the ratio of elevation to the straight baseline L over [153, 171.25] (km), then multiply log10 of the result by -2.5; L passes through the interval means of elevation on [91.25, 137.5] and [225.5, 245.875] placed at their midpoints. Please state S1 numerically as 0.31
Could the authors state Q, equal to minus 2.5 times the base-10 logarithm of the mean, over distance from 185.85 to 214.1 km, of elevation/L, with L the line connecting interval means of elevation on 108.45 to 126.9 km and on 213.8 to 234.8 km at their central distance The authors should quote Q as 0.08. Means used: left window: 59.9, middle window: 59.1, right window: 65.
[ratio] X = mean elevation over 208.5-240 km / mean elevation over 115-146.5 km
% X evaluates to 1.09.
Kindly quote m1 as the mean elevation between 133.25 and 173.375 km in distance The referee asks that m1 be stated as 53.6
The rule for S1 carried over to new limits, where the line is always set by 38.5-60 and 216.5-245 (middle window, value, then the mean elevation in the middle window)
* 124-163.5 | 0.165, 57.9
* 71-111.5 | 0.177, 59.7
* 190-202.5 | 0.067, 60.6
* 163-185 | 0.236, 52.8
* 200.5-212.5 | -0.014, 64.7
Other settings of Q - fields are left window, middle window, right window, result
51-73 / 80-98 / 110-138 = 0.143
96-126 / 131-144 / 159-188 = -0.069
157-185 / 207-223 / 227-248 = -0.144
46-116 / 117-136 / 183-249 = 0.101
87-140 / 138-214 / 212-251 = 0.070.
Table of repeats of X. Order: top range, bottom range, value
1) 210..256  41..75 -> 0.87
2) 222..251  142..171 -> 1.17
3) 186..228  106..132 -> 1.02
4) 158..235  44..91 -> 0.89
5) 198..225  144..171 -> 1.28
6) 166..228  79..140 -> 1.01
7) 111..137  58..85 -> 0.92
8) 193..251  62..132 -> 1.03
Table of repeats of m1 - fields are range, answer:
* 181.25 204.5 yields 55.2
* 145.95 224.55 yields 57.6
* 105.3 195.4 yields 56.5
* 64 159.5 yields 60.3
